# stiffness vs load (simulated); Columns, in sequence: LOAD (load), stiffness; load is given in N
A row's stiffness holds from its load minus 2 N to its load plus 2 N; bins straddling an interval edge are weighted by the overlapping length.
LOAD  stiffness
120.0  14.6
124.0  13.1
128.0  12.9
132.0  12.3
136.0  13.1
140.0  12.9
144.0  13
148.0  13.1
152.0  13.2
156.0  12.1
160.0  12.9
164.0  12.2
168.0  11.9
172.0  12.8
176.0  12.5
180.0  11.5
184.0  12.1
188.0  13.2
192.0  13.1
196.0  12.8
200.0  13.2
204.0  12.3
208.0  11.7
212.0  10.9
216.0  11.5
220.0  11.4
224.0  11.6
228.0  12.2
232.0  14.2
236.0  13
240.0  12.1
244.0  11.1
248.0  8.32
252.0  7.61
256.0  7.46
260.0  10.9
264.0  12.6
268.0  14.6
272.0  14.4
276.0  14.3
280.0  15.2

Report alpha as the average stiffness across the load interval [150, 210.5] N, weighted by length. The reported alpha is 12.5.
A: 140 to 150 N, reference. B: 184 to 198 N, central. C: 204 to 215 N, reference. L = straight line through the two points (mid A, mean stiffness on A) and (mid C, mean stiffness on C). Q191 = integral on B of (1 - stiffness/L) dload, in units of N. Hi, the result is -1.1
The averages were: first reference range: 13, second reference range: 11.5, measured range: 12.9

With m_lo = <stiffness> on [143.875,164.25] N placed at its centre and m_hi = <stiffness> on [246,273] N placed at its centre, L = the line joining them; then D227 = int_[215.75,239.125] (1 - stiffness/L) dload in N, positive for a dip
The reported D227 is -2.1 N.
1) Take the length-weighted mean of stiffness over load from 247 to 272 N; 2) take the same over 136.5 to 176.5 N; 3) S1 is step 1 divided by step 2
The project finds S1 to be 0.84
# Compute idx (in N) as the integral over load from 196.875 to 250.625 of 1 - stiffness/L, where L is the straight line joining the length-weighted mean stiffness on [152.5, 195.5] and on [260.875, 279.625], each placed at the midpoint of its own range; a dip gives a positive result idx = 5.8 N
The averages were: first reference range 12.5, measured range 11.8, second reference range 13.9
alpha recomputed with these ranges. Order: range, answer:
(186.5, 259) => 11.5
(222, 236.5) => 12.7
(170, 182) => 12.3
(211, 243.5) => 12.1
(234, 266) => 10.4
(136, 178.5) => 12.7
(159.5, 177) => 12.4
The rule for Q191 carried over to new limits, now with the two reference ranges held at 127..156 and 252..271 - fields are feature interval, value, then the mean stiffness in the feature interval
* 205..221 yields 0.6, 11.4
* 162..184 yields 0.4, 12.2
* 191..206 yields -1.0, 12.8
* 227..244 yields -1.7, 12.7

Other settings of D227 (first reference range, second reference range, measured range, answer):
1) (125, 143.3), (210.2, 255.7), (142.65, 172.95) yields -0.5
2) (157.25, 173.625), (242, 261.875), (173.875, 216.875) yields -3.9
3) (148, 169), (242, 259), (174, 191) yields -1.2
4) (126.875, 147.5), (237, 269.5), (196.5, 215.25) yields -0.9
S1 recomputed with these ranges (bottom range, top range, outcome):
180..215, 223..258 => 0.88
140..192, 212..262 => 0.87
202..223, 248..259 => 0.69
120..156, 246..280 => 0.89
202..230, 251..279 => 1.03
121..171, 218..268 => 0.88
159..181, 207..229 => 0.94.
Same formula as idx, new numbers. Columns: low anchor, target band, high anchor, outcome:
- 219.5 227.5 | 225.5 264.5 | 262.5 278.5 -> 5.4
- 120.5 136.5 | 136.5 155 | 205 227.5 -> -0.4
